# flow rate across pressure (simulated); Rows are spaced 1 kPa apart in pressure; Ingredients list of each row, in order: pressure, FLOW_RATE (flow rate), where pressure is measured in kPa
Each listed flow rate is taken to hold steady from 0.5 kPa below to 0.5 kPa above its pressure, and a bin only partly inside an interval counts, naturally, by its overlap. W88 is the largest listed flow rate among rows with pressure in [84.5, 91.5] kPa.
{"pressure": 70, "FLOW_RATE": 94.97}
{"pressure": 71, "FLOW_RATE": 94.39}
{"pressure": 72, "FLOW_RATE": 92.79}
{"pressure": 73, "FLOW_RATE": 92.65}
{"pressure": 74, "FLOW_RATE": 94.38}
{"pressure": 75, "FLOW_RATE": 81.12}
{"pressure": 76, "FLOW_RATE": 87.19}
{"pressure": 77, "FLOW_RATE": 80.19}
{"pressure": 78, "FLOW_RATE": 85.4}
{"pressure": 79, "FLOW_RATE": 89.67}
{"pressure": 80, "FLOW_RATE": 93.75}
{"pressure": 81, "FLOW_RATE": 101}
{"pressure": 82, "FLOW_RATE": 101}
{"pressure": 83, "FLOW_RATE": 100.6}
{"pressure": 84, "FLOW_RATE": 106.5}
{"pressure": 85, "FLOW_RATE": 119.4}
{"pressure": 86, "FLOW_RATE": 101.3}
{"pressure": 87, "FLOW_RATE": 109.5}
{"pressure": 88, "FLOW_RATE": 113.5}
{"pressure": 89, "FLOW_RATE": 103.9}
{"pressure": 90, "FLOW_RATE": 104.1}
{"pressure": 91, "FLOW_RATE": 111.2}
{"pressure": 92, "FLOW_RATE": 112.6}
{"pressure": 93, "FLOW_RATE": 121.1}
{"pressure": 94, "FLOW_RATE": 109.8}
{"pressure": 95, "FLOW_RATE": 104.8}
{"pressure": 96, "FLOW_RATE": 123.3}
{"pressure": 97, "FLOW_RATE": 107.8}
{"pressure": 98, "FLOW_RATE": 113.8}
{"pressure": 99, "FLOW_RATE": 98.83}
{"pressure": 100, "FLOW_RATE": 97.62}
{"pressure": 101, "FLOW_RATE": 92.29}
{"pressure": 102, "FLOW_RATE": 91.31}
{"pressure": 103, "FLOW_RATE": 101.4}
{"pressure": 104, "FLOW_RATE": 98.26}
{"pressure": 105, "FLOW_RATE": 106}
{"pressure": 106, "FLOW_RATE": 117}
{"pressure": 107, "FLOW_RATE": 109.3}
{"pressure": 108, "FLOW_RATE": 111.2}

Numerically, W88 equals 119.4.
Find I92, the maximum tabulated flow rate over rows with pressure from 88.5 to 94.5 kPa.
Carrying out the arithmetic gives 121.1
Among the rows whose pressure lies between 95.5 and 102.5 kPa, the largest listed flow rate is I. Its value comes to 123.3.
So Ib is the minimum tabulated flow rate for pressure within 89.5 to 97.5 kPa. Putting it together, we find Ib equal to 104.1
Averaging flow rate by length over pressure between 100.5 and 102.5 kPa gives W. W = 91.8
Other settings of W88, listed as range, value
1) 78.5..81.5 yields 101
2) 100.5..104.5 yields 101.4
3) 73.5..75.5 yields 94.38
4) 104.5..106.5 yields 117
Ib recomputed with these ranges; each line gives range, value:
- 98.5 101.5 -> 92.29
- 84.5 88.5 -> 101.3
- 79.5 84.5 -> 93.75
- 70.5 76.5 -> 81.12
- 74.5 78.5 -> 80.19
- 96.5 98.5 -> 107.8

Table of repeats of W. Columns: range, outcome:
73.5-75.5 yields 87.8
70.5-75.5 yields 91.1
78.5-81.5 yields 94.8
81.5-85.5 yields 107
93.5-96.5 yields 113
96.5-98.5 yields 111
